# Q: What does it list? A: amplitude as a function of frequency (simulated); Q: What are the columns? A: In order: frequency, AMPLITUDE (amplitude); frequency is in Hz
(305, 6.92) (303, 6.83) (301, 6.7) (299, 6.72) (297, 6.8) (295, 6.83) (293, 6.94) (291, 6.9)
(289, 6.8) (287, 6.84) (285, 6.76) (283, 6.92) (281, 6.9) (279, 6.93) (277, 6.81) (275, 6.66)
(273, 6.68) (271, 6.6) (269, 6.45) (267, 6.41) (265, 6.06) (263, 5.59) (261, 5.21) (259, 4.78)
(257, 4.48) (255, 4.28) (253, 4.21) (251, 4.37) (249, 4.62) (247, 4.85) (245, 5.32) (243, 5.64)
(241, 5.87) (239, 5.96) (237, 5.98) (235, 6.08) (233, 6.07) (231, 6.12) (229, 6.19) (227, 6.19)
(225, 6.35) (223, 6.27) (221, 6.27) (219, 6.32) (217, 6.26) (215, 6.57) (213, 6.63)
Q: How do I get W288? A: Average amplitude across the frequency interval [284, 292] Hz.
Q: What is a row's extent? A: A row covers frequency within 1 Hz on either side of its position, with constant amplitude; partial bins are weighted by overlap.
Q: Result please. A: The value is 6.82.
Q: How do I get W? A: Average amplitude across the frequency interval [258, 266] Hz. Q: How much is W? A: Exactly 5.41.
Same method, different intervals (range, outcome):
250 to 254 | 4.29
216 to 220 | 6.29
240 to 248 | 5.42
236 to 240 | 5.97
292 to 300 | 6.82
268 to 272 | 6.53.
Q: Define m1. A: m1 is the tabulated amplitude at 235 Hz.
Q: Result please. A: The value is 6.08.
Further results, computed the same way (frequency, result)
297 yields 6.8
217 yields 6.26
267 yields 6.41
